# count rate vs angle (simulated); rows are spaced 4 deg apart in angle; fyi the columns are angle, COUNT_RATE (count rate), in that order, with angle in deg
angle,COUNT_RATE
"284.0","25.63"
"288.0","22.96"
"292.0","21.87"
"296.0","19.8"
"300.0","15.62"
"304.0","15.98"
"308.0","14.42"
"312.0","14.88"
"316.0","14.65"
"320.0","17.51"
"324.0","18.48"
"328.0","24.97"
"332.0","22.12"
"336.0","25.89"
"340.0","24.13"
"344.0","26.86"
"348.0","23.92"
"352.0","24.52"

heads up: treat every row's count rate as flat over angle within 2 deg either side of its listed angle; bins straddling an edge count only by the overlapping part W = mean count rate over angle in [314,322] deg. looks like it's 16.1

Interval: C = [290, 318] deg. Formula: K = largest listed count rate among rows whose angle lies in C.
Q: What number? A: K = 21.87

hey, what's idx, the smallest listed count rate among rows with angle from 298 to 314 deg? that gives 14.42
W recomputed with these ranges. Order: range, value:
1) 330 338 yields 24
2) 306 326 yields 16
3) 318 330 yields 20.3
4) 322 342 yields 23.1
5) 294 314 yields 16.1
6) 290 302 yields 19.1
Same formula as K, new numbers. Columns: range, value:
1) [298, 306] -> 15.98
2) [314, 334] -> 24.97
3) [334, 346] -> 26.86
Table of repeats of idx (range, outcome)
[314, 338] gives 14.65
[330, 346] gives 22.12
